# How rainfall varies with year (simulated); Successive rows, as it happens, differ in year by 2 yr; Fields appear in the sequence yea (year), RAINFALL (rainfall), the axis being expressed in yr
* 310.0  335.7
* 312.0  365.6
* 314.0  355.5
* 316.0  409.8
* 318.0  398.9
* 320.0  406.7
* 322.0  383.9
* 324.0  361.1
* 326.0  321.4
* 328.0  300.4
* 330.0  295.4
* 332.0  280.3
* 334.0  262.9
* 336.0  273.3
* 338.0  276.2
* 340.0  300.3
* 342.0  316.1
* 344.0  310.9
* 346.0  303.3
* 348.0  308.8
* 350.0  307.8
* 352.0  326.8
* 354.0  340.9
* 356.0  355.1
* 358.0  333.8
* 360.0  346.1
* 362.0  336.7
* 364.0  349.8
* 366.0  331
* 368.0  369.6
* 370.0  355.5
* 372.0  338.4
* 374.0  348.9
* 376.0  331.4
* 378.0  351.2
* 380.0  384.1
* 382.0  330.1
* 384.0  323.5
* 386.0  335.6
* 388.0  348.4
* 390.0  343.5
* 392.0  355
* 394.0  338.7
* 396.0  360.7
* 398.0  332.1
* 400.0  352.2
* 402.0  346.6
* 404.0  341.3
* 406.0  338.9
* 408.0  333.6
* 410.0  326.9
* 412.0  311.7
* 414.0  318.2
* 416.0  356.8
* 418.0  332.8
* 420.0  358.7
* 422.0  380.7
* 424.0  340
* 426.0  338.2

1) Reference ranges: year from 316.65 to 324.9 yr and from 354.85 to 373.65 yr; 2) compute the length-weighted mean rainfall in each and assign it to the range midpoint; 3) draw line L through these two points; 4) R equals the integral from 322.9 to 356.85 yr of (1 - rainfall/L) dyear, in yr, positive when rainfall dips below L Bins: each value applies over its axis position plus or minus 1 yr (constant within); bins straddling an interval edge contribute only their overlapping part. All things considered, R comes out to 5.6 yr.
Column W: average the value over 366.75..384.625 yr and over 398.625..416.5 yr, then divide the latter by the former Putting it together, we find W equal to 0.96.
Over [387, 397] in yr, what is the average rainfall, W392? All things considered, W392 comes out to 349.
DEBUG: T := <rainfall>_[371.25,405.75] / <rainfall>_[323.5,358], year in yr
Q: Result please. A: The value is 1.1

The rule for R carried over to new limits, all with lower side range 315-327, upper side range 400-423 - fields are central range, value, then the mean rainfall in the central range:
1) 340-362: 2.6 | 324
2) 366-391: 0.7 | 346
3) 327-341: 3.4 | 284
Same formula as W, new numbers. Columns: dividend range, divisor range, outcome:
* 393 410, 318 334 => 1.02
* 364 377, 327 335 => 1.22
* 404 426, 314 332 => 0.96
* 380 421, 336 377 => 1.04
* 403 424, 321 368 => 1.06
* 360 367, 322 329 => 1.01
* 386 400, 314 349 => 1.06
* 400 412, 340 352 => 1.09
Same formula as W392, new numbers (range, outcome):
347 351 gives 308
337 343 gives 298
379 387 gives 343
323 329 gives 328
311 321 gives 387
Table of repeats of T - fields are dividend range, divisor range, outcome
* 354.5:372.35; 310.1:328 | 0.94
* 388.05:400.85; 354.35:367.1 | 1.01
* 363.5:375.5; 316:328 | 0.94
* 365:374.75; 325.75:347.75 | 1.19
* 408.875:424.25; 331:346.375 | 1.18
